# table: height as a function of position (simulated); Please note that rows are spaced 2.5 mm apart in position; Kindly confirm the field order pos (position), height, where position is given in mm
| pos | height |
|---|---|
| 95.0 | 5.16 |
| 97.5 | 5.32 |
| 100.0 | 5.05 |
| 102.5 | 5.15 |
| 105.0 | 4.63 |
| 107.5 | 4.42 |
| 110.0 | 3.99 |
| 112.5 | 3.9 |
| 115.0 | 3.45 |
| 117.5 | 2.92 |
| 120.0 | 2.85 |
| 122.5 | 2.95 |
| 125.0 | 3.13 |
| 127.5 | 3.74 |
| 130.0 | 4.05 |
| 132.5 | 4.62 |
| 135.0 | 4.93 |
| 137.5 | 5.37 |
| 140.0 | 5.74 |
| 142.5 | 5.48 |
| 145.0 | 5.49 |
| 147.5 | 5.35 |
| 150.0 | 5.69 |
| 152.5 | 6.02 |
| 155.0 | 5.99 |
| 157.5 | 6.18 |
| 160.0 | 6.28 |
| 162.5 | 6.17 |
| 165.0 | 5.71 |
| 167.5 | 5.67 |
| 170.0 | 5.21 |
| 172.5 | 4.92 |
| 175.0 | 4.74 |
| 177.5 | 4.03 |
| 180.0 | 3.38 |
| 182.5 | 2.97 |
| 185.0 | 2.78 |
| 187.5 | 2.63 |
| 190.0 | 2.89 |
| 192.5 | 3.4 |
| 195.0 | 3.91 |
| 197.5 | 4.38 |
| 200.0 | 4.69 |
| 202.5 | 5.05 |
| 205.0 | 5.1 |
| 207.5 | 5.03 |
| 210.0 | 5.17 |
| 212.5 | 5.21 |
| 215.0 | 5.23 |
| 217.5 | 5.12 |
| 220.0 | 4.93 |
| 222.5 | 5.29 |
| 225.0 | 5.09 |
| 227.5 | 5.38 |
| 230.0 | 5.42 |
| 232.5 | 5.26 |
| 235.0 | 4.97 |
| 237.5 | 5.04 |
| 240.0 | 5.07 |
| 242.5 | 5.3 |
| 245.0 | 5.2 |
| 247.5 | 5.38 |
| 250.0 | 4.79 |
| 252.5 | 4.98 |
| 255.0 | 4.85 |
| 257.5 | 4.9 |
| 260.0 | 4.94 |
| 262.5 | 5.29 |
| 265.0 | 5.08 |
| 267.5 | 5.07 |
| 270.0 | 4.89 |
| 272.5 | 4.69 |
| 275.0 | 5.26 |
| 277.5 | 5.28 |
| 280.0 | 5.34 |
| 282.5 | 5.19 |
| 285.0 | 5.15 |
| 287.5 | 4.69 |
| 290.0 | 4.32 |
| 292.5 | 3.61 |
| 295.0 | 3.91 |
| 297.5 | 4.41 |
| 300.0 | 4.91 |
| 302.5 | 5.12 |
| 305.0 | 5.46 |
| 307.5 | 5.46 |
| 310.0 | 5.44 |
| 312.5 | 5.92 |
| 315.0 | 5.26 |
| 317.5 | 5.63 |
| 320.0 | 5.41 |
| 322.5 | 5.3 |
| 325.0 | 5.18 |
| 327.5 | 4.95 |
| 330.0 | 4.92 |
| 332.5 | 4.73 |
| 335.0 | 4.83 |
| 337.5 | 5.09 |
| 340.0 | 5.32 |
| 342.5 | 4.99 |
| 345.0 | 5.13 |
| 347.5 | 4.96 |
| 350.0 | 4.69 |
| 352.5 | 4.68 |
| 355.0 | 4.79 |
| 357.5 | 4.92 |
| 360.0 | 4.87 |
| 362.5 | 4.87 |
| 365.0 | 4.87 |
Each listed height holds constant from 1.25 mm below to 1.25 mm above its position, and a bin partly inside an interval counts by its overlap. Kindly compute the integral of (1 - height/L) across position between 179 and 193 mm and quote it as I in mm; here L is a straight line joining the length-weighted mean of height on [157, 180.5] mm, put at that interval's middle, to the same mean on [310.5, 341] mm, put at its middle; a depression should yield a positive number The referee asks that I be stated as 6.1 mm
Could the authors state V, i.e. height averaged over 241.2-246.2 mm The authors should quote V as 5.25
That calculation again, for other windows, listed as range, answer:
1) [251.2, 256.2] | 4.91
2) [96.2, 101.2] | 5.19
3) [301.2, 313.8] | 5.48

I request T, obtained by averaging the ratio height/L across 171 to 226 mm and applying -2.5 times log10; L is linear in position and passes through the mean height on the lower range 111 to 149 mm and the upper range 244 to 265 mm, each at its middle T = 0.08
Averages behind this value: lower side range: 4.27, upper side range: 5.04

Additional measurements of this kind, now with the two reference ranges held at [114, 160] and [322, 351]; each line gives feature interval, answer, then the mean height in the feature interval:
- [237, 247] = -0.067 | 5.18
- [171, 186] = 0.235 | 3.84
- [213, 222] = -0.063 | 5.12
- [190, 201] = 0.213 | 3.94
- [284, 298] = 0.142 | 4.33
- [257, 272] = -0.026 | 5.02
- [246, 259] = -0.023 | 4.98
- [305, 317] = -0.115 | 5.52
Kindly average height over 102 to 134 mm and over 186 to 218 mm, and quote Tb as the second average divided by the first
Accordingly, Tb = 1.16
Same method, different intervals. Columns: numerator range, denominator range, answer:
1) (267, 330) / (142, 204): 1.06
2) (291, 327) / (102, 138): 1.28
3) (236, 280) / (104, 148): 1.19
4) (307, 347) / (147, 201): 1.12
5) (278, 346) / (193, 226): 1.03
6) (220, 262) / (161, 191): 1.19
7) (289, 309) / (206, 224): 0.91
